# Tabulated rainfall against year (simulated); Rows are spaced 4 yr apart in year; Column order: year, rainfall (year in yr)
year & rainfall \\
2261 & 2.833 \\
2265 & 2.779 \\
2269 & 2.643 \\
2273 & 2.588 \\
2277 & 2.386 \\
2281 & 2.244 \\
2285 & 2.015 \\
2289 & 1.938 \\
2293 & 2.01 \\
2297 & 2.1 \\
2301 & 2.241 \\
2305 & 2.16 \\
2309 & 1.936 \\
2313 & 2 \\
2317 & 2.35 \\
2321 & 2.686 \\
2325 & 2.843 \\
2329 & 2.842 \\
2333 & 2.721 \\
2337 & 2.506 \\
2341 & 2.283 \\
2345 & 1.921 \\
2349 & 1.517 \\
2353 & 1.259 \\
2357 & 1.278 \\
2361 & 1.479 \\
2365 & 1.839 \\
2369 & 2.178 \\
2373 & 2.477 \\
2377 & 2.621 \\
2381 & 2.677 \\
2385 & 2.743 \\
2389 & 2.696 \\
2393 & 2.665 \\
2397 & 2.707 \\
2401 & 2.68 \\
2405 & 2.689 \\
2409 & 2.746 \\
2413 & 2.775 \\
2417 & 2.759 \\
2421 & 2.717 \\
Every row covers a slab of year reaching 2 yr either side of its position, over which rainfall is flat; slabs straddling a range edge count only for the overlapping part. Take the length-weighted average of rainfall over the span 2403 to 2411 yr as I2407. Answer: 2.72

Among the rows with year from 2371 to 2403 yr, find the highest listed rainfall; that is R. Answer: 2.743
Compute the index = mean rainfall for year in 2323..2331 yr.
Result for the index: 2.84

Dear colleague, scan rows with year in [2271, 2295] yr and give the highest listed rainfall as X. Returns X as 2.588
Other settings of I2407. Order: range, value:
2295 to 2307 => 2.17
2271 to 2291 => 2.23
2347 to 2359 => 1.35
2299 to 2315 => 2.08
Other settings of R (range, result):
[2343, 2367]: 1.921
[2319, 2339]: 2.843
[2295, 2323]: 2.686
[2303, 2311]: 2.16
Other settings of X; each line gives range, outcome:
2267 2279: 2.643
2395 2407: 2.707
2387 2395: 2.696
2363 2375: 2.477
